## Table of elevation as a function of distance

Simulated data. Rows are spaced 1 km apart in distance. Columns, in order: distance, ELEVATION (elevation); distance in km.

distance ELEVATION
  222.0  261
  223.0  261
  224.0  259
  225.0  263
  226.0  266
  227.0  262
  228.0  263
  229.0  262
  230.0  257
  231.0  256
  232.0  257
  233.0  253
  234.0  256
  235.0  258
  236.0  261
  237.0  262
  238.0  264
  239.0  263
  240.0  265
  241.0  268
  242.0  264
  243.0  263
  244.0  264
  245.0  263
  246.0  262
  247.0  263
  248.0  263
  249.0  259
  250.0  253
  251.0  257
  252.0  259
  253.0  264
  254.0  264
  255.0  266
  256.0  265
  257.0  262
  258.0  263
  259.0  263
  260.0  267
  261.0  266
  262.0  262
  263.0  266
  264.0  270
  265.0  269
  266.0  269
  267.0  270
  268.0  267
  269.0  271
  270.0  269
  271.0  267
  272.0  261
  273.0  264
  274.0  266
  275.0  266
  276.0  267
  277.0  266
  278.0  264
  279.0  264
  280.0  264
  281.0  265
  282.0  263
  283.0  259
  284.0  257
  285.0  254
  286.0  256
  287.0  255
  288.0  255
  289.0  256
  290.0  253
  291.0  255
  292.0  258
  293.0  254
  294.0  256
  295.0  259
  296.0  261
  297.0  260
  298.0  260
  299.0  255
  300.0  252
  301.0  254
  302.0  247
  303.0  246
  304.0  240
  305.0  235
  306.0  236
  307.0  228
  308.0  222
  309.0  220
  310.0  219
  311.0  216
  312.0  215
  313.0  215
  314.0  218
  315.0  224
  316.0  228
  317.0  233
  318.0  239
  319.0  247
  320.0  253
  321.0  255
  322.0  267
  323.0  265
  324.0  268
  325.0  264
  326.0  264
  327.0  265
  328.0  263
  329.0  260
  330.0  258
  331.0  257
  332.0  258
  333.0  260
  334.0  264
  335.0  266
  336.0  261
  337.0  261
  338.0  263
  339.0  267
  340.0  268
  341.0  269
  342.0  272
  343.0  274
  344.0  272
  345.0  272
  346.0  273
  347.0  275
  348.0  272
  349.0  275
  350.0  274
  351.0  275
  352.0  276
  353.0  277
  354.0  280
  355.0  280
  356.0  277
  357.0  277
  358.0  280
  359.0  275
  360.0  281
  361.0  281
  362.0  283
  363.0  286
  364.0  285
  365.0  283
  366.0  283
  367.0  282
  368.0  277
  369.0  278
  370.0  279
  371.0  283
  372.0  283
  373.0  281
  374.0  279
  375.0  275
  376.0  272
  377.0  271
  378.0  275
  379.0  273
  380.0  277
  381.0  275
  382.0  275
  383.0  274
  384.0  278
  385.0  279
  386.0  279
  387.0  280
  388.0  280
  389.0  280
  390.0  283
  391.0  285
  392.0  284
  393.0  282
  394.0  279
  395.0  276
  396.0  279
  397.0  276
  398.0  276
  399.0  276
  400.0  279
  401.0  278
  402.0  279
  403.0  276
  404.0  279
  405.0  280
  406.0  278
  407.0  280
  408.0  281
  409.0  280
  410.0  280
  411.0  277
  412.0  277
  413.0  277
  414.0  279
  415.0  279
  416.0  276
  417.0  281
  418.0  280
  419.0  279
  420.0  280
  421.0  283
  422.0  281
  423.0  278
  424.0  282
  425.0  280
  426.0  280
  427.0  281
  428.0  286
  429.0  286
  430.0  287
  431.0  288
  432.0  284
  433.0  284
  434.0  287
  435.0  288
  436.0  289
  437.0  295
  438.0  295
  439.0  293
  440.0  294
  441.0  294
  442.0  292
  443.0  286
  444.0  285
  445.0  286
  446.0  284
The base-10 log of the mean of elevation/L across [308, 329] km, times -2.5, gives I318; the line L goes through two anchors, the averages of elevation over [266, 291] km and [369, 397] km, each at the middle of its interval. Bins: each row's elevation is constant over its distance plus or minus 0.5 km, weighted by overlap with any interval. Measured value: 0.11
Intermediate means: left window 262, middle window 242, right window 278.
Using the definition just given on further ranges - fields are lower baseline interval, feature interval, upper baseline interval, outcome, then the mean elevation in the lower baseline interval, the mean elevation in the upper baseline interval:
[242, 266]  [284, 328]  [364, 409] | 0.096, 263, 279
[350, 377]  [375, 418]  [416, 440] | 0.015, 279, 285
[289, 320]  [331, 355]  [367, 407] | -0.047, 241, 278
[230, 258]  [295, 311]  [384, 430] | 0.110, 261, 280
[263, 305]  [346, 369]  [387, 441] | -0.025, 260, 282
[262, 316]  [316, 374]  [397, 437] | -0.020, 252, 281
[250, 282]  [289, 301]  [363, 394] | 0.050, 265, 279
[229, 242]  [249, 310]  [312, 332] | -0.013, 260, 249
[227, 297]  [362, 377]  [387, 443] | -0.016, 262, 282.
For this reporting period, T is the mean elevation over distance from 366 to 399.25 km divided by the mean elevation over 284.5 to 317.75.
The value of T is 1.15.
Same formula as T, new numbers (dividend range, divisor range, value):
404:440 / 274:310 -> 1.12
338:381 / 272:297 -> 1.06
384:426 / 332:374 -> 1.02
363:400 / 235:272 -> 1.06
